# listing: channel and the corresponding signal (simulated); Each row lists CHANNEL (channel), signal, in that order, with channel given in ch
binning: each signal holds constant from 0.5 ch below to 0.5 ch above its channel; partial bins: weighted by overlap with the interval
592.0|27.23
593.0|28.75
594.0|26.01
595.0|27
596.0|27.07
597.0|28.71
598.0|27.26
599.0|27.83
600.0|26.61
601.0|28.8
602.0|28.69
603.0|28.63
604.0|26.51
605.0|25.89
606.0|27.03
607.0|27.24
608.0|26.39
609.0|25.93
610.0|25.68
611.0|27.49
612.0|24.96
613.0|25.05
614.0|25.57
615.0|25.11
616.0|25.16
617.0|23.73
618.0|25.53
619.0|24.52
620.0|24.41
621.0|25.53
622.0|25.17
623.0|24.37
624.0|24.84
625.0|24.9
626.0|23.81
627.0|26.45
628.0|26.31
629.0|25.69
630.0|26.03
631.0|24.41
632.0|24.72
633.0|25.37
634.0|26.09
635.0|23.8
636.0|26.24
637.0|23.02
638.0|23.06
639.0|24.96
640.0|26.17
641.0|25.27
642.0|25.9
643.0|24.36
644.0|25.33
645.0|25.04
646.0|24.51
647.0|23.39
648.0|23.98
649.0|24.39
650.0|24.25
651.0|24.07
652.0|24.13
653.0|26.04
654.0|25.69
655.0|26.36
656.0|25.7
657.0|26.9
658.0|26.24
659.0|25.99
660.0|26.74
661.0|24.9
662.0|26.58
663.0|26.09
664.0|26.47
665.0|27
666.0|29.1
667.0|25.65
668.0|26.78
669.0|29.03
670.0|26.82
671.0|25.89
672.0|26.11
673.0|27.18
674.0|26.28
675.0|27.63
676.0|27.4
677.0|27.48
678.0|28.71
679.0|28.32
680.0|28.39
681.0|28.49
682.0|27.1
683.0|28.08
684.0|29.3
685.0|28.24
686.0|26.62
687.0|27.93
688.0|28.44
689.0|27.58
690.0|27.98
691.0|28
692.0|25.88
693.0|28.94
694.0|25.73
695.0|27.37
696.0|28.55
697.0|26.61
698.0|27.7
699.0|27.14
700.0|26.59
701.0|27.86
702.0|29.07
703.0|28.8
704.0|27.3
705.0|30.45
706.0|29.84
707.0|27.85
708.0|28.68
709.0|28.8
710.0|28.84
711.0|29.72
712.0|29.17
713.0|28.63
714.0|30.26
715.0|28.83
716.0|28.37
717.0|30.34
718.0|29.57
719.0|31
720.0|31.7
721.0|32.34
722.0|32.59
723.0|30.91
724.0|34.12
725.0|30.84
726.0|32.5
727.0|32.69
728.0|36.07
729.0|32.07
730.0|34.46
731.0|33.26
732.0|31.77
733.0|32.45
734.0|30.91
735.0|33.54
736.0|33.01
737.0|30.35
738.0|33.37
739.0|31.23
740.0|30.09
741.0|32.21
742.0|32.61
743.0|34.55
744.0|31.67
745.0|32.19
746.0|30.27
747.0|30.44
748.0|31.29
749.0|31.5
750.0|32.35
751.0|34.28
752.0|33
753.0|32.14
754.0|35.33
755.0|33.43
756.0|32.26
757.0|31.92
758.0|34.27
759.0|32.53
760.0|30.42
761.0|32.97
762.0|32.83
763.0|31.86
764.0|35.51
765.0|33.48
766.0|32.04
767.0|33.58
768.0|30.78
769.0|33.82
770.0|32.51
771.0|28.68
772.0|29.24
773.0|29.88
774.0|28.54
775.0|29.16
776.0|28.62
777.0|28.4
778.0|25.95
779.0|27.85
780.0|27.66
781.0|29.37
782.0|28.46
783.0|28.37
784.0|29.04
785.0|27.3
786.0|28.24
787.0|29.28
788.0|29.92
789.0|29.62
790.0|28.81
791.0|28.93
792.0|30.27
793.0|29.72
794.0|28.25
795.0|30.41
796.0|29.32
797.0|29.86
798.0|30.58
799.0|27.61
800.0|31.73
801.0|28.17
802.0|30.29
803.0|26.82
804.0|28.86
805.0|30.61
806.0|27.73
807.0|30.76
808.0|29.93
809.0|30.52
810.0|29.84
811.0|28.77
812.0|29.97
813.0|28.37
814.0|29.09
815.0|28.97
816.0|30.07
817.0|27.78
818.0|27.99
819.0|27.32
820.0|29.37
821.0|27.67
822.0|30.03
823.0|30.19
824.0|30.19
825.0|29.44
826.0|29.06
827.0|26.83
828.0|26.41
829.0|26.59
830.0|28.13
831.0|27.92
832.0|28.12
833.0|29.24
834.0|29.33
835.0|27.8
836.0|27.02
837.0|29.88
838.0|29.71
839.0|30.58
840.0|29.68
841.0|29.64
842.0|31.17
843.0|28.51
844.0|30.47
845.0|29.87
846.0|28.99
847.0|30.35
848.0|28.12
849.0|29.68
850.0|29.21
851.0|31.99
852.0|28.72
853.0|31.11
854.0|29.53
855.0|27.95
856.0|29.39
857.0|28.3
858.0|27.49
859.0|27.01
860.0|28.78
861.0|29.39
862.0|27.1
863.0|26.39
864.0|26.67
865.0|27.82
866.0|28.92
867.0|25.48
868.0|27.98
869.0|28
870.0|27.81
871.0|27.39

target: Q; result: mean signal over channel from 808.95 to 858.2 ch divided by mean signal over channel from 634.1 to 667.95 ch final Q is 1.14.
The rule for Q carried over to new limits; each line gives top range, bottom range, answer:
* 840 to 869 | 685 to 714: 1.02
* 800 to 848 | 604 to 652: 1.16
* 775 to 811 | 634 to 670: 1.14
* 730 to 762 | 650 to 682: 1.21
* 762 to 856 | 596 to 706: 1.11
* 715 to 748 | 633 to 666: 1.26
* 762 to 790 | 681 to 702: 1.08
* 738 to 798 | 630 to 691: 1.18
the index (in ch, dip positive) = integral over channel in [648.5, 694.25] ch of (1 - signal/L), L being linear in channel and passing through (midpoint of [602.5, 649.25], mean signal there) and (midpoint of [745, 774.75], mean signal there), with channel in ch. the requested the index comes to 1.17 ch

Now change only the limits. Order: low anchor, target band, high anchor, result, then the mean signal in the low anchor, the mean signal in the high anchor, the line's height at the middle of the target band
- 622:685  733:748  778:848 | -2.31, 26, 29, 27.6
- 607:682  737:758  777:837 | -3.47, 25.8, 28.8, 27.7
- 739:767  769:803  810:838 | 1.72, 32.5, 28.6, 30.7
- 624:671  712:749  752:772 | -1.29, 25.5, 32.6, 30.6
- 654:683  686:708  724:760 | 0.93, 27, 32.5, 29.1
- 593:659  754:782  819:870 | -3.46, 25.6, 28.7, 27.6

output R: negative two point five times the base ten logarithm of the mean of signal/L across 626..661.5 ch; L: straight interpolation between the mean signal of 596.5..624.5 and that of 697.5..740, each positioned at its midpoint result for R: 0.10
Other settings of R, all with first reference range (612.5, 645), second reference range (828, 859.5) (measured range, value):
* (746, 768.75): -0.19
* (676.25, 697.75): -0.07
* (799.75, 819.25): -0.03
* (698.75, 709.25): -0.08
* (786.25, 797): -0.05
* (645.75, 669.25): -0.01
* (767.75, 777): -0.09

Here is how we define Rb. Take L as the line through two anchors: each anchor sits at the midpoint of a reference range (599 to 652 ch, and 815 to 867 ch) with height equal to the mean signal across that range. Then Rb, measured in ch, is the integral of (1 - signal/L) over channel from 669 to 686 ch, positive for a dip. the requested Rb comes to -0.9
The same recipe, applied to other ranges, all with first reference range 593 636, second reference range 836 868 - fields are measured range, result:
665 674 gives -0.1 ch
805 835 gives -0.3 ch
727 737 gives -2.0 ch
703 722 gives -1.7 ch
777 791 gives -0.2 ch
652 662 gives 0.2 ch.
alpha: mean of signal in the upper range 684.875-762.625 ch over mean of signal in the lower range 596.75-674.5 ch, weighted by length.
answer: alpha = 1.2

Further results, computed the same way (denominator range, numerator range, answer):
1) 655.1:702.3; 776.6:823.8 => 1.06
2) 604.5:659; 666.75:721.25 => 1.12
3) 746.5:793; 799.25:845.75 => 0.94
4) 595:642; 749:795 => 1.19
